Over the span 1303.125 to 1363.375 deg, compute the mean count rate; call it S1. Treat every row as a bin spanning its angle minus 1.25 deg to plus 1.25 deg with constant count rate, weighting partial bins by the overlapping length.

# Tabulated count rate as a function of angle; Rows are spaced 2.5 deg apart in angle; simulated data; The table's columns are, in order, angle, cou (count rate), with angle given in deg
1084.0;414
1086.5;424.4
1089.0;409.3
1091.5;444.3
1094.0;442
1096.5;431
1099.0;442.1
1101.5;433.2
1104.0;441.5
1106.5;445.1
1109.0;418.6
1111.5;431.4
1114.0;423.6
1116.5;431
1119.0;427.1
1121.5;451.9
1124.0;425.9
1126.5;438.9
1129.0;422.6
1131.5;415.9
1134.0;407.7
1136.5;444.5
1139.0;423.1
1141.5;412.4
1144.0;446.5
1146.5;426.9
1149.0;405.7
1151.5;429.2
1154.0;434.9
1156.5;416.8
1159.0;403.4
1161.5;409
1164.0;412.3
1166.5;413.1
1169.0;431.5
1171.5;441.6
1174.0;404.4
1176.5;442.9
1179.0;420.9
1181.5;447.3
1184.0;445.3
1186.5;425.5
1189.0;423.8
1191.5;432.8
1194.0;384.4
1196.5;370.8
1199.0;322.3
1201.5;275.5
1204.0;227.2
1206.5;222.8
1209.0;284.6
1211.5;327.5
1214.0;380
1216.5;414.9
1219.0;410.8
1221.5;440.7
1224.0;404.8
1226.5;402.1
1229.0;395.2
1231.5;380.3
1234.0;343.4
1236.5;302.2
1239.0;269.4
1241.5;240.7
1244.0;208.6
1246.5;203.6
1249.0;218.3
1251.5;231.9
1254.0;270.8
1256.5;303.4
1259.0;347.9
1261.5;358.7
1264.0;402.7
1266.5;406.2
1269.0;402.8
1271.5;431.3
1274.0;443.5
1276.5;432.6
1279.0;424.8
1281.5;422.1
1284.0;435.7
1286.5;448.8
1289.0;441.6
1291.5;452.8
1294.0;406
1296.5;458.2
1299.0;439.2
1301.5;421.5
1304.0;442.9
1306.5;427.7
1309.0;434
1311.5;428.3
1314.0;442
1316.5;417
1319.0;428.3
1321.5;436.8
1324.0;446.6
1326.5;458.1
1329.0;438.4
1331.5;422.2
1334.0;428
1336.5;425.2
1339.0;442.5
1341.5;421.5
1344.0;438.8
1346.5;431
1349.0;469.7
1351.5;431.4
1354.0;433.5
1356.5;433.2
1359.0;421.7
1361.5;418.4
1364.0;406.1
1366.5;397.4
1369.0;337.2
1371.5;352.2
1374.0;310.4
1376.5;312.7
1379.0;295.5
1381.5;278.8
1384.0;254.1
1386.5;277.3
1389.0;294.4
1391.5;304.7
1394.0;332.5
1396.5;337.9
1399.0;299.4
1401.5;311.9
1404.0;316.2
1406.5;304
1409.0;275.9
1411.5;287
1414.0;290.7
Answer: 434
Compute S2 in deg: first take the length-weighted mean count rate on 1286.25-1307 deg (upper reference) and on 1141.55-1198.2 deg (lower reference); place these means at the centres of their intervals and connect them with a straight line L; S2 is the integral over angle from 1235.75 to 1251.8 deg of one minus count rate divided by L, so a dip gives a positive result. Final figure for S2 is 7.2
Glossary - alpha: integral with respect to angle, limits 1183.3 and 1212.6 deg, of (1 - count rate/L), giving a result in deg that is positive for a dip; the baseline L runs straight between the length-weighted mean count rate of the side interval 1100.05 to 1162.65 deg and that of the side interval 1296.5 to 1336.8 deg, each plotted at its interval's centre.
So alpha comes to 5.9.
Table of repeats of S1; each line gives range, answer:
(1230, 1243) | 307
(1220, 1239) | 374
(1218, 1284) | 351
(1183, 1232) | 368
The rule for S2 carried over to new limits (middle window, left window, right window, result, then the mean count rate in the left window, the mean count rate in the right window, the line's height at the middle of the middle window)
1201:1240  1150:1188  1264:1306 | 7.60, 425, 431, 428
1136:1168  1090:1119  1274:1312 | 1.00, 434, 435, 434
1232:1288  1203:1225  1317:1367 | 5.16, 347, 432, 377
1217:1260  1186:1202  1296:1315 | 8.88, 379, 436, 402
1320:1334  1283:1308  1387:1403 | -1.46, 437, 312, 398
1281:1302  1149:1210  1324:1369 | -1.10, 389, 428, 415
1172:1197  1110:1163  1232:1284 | -2.04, 425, 336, 390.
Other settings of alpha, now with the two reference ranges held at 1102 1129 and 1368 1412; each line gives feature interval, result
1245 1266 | 4.1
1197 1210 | 4.0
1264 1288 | -4.6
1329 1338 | -2.6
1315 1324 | -2.5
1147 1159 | -0.1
